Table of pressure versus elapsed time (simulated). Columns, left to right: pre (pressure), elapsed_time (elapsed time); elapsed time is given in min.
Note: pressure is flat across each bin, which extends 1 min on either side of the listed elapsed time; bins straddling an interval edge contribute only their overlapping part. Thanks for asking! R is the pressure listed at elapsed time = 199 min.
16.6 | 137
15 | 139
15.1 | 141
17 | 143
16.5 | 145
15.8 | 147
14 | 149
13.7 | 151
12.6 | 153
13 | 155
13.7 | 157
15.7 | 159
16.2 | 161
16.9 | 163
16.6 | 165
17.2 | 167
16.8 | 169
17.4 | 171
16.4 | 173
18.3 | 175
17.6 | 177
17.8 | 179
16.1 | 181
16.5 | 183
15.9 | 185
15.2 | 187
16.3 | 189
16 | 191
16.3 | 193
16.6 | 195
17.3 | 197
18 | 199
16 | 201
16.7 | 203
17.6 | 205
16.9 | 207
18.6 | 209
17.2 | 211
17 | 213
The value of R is 18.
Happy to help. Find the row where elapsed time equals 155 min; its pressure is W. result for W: 13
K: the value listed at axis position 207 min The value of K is 16.9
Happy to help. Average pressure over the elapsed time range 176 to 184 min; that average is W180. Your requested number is 17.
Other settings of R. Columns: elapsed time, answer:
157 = 13.7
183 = 16.5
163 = 16.9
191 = 16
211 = 17.2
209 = 18.6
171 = 17.4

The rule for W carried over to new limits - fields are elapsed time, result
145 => 16.5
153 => 12.6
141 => 15.1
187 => 15.2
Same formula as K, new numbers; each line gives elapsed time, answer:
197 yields 17.3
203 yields 16.7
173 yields 16.4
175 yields 18.3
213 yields 17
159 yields 15.7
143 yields 17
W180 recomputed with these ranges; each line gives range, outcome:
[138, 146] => 15.9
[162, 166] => 16.8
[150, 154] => 13.1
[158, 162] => 15.9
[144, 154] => 14.5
